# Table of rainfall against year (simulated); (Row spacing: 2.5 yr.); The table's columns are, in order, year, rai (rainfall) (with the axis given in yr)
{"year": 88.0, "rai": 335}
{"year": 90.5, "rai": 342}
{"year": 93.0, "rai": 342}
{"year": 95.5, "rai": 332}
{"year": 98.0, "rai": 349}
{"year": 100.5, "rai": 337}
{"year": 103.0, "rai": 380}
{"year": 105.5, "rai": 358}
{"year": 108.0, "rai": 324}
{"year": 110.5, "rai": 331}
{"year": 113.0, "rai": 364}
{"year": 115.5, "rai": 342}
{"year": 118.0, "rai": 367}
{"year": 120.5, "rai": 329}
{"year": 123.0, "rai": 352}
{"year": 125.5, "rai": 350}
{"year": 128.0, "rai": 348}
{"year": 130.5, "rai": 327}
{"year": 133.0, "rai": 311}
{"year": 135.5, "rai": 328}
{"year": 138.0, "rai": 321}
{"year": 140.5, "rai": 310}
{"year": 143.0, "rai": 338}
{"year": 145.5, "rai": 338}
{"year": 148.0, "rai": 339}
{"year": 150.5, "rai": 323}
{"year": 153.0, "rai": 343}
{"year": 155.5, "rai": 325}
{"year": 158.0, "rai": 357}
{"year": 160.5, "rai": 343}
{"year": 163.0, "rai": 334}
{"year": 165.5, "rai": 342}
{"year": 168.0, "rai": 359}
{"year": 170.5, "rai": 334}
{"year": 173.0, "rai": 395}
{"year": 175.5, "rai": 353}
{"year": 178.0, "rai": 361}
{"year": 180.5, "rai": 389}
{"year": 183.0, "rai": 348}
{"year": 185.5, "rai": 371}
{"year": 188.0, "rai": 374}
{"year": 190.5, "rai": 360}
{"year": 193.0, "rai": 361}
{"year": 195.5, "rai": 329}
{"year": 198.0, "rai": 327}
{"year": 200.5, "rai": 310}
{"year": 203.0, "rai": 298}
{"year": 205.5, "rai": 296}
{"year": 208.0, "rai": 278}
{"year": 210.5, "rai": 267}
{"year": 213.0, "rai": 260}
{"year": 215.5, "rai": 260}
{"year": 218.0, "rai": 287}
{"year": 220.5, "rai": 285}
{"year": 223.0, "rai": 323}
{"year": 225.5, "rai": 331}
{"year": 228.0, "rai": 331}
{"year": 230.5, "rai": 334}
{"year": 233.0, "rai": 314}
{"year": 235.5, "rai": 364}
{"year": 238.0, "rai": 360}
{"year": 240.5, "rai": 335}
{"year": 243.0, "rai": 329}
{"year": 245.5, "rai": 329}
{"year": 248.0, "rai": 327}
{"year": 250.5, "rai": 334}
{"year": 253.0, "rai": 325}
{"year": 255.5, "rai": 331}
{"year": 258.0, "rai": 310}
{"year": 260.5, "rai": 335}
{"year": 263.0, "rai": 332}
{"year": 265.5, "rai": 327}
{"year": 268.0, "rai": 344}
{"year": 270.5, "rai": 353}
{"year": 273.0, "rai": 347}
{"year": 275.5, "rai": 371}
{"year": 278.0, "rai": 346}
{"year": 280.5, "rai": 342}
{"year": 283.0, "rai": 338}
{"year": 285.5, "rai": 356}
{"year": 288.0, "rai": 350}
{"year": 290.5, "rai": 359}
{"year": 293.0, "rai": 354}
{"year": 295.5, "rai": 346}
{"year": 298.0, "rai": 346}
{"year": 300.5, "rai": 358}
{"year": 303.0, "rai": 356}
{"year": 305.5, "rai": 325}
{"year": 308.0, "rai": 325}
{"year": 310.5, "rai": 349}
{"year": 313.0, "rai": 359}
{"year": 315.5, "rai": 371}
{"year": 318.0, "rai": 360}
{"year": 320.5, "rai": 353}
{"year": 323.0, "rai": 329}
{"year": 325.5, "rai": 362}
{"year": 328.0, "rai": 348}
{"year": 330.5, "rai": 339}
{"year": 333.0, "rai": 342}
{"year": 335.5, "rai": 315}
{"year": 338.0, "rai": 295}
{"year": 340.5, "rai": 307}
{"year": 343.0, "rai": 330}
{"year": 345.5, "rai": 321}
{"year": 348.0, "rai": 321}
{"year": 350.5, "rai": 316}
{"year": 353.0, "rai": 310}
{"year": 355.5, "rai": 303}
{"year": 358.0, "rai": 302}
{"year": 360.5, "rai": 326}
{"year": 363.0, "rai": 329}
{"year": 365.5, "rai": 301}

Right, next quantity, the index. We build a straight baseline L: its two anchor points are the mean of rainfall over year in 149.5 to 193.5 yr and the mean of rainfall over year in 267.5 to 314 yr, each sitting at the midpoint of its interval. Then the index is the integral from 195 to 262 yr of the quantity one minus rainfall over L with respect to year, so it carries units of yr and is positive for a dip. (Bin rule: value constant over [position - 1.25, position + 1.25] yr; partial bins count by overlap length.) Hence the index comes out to 6.9 yr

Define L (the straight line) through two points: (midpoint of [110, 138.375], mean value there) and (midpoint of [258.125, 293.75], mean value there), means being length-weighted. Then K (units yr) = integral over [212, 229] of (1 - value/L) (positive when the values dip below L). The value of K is 2.3 yr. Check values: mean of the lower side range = 340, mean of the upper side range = 345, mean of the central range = 297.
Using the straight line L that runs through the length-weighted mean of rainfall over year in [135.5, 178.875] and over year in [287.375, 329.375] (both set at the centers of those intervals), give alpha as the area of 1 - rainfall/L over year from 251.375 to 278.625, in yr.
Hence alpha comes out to 0.7 yr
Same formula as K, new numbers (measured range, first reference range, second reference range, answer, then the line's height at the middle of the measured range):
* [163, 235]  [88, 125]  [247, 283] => 2.7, 341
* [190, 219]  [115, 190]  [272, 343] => 3.7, 345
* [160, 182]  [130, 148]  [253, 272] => -2.0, 327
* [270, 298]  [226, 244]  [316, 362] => -1.5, 333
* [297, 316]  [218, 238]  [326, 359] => -1.5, 322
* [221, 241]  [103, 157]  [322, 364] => -0.2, 331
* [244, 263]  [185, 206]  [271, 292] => 1.0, 346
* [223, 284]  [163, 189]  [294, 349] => 2.2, 349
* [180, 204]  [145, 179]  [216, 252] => -0.6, 338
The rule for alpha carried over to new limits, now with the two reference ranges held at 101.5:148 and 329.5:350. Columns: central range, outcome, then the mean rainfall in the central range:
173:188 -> -1.5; 368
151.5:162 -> -0.1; 341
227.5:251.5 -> -0.4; 336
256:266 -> 0.0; 326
